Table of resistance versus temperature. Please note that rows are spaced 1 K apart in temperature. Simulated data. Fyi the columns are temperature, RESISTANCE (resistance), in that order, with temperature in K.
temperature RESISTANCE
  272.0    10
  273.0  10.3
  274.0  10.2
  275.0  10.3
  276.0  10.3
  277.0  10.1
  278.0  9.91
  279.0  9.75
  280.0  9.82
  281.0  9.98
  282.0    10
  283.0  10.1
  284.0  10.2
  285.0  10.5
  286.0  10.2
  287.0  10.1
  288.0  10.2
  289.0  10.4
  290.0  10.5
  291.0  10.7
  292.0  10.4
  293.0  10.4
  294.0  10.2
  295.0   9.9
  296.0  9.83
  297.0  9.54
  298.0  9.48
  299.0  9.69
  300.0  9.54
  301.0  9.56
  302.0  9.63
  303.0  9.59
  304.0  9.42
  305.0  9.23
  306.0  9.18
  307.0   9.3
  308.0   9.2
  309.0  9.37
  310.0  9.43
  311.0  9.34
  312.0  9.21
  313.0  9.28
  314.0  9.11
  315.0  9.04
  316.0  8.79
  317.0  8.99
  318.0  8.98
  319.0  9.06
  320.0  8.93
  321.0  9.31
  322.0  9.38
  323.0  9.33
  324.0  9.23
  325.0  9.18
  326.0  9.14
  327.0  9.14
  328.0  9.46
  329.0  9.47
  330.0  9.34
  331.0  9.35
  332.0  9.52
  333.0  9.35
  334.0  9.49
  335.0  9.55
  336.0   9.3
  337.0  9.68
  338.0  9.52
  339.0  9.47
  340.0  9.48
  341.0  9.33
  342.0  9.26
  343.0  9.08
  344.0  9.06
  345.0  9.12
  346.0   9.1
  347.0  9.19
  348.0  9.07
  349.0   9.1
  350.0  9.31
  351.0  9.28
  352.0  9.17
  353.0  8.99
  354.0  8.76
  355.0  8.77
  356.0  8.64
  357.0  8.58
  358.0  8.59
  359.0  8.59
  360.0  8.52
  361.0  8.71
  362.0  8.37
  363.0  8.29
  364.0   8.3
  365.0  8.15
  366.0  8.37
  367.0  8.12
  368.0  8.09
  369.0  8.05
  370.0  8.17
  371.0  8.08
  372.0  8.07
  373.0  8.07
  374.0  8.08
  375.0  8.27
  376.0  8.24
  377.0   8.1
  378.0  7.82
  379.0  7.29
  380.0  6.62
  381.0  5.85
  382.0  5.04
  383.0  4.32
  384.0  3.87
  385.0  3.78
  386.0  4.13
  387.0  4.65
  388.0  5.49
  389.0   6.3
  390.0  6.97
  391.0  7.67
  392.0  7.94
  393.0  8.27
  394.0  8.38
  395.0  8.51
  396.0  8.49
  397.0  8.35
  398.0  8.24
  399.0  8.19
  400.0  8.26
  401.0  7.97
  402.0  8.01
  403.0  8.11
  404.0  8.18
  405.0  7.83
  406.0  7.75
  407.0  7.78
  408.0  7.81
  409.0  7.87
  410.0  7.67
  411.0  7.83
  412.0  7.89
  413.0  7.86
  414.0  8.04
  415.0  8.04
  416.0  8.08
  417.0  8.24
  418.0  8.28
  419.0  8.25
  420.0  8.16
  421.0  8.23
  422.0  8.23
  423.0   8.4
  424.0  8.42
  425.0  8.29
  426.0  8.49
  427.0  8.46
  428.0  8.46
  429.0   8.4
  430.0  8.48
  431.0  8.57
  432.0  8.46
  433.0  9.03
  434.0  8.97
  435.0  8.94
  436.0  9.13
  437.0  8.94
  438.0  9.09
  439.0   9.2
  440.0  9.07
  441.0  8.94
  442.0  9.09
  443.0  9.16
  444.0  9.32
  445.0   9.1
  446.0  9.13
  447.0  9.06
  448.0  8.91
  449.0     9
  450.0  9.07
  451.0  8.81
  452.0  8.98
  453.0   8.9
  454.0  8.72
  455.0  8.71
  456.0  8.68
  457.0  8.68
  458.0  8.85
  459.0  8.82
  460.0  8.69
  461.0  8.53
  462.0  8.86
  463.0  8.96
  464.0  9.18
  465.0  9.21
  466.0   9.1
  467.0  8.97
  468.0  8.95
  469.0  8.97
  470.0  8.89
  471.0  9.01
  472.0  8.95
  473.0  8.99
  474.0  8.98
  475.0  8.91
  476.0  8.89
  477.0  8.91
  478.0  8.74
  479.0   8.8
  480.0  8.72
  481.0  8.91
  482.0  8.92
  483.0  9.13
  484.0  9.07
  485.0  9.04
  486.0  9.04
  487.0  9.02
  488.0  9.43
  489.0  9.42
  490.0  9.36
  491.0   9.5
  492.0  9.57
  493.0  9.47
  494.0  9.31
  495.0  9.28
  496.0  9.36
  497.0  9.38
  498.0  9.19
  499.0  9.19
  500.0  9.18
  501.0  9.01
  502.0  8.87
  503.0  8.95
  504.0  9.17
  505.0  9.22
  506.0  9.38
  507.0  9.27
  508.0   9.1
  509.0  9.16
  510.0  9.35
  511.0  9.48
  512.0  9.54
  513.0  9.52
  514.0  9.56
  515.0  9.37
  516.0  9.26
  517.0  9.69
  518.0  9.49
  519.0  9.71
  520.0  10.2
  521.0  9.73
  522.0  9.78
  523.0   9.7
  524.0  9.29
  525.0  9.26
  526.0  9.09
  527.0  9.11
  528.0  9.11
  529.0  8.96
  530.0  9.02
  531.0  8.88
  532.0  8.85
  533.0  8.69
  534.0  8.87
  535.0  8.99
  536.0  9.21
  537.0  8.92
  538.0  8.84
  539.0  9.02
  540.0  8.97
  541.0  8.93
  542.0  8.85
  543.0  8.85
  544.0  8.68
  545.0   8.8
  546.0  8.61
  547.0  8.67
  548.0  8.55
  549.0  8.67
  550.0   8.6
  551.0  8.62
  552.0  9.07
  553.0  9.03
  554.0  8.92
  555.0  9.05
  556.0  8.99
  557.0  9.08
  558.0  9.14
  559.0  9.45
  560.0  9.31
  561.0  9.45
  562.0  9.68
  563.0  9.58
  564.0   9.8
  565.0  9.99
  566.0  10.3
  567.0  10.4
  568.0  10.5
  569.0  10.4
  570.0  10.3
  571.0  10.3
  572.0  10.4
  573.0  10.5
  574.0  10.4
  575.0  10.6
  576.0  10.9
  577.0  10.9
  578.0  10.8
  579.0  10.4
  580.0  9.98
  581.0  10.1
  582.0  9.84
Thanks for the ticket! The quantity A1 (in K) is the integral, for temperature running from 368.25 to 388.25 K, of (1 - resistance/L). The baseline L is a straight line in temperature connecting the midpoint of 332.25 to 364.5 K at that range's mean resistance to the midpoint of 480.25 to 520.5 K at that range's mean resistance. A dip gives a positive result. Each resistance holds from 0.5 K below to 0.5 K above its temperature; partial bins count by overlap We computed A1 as 5.4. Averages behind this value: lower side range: 9.04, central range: 6.63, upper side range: 9.3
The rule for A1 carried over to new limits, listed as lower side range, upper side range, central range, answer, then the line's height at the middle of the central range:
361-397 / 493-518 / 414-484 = -3.5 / 8.38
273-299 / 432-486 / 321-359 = 2.1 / 9.75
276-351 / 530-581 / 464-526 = 1.6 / 9.48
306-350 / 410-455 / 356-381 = 2.5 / 9.01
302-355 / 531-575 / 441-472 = 1.1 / 9.29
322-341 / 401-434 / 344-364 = 0.5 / 9.07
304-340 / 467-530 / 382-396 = 4.6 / 9.26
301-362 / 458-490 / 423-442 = 0.6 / 9.03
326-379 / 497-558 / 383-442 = 6.8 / 8.92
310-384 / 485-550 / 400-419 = 1.9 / 8.85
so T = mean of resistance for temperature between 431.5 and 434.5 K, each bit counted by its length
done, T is 8.82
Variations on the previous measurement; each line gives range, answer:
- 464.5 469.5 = 9.04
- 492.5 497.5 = 9.36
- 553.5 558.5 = 9.04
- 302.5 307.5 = 9.34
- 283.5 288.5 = 10.2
